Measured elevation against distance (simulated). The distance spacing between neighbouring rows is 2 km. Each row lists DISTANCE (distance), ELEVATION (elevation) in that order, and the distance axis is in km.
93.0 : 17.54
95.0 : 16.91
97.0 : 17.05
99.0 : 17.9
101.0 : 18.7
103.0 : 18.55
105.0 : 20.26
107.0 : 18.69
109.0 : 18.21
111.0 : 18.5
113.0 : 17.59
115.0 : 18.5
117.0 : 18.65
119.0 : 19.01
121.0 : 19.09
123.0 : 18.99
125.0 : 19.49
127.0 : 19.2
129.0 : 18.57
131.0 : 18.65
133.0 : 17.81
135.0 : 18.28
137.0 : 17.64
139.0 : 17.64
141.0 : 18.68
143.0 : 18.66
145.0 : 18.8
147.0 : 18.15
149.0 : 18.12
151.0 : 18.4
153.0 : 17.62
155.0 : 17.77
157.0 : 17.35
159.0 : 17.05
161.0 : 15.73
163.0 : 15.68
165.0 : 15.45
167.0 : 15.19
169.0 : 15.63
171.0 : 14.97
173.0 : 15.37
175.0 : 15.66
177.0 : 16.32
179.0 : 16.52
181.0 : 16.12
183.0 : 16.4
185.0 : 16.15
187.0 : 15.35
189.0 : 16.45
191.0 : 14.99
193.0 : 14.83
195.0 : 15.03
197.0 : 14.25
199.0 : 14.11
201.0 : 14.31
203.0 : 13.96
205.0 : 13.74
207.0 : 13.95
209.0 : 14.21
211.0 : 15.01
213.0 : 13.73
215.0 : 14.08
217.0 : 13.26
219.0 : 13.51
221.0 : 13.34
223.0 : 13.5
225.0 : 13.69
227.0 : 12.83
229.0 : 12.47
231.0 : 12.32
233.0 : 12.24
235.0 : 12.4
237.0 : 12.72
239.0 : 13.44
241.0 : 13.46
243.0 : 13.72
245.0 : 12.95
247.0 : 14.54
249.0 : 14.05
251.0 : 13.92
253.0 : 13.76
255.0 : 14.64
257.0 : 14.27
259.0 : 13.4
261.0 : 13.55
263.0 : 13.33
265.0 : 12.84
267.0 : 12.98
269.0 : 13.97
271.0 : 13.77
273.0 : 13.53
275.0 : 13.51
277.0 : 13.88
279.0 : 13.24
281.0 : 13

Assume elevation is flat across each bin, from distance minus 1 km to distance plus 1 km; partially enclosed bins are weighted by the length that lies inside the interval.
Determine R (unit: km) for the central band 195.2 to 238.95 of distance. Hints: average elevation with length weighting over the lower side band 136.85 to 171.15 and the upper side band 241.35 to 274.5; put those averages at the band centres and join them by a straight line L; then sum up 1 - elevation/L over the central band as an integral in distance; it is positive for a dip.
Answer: 4.5 km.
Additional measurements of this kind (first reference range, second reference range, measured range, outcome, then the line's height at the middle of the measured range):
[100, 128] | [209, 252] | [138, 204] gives -0.30 km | 16.2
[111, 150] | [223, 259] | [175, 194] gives 0.13 km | 16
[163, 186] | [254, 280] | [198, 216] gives 1.08 km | 15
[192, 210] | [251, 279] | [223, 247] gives 1.57 km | 13.9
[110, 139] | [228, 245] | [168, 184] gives 0.04 km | 15.9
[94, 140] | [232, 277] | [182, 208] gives 1.27 km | 15.6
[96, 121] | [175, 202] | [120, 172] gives -1.67 km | 17.1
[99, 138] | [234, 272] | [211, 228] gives 1.43 km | 14.8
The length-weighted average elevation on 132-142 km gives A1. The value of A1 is 18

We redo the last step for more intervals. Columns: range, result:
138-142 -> 18.2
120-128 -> 19.2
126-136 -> 18.5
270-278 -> 13.7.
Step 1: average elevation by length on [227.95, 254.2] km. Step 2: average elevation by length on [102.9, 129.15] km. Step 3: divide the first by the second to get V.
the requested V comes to 0.70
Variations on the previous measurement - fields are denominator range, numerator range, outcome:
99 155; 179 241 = 0.76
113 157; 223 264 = 0.73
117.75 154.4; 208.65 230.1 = 0.73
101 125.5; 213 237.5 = 0.70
